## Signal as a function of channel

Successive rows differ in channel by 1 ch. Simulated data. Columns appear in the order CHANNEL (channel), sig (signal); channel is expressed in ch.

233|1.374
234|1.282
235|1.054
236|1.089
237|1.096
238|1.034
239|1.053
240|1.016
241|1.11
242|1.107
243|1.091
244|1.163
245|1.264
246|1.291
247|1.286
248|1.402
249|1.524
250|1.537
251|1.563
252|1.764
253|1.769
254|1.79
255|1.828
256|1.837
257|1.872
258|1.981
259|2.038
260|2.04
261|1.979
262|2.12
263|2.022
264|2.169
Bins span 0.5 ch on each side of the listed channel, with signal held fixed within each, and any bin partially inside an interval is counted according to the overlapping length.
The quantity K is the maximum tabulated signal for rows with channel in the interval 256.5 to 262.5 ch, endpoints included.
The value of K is 2.12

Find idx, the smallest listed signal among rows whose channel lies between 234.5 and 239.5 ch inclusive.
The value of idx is 1.034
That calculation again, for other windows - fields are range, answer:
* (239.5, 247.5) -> 1.016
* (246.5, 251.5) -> 1.286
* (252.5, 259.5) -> 1.769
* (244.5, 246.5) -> 1.264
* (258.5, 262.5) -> 1.979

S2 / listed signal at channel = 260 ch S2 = 2.04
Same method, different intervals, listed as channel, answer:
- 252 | 1.764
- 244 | 1.163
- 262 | 2.12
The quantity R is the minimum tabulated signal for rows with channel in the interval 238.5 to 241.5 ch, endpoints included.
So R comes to 1.016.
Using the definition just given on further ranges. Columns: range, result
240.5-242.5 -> 1.107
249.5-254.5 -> 1.537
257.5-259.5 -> 1.981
